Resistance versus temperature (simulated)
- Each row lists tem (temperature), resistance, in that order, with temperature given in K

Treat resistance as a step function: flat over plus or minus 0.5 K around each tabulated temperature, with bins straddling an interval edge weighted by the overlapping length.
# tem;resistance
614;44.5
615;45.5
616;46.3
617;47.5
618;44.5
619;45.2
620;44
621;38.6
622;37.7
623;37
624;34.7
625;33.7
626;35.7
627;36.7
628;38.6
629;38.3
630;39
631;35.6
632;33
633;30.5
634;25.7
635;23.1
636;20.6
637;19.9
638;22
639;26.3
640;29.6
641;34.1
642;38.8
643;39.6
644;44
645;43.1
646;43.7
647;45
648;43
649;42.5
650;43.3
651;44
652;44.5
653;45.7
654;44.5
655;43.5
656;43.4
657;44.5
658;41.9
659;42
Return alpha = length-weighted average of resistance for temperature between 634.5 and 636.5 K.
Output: 21.9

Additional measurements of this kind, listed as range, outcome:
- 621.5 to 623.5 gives 37.4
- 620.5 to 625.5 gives 36.3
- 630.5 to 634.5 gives 31.2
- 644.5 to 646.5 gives 43.4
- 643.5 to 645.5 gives 43.5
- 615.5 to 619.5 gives 45.9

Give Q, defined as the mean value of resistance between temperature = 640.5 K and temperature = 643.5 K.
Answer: 37.5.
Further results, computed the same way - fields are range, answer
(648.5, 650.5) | 42.9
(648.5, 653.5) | 44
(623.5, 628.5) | 35.9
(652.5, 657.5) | 44.3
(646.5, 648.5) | 44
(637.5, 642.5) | 30.2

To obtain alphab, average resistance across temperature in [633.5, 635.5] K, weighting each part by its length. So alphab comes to 24.4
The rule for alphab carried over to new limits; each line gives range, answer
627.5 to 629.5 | 38.5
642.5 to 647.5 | 43.1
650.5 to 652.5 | 44.2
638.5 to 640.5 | 28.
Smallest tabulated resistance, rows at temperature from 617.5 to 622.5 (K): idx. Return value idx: 37.7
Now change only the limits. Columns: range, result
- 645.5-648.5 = 43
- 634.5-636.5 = 20.6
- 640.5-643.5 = 34.1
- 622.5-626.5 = 33.7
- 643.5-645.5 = 43.1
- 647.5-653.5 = 42.5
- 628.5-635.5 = 23.1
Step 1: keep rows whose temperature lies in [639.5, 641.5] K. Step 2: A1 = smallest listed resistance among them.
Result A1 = 29.6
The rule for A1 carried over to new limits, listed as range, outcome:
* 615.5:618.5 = 44.5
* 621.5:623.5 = 37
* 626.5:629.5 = 36.7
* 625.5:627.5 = 35.7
